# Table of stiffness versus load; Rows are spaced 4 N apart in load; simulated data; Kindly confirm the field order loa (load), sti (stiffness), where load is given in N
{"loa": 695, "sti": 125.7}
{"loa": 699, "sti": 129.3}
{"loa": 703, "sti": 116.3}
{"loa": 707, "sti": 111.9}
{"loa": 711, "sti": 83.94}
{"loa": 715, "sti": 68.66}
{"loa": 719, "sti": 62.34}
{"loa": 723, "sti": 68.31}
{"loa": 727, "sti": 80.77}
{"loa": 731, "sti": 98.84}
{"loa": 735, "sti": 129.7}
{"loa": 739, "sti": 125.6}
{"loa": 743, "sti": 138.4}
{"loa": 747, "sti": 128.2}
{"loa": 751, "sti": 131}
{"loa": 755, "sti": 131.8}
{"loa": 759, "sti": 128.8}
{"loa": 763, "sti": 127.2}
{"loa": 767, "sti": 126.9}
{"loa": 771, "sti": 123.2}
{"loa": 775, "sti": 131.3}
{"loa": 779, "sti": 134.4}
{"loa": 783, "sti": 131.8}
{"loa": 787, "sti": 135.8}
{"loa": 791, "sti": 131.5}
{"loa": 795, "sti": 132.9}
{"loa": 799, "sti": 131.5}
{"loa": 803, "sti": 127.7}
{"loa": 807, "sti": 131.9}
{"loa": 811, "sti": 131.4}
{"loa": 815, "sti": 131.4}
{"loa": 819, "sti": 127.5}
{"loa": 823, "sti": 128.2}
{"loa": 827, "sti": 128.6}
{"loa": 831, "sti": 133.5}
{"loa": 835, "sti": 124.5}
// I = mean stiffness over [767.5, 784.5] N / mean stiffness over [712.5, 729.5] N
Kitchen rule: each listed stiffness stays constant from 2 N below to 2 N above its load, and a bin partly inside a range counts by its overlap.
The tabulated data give 1.8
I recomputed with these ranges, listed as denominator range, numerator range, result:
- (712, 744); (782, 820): 1.39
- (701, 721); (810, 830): 1.46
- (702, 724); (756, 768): 1.51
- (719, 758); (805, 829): 1.16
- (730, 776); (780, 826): 1.03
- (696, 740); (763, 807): 1.34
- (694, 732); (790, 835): 1.39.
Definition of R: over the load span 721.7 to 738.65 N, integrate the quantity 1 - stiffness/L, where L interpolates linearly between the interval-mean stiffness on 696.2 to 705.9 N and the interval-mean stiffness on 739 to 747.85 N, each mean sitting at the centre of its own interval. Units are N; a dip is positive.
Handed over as 4.0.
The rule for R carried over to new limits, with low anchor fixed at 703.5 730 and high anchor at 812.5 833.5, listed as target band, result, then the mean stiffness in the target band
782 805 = -3.06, 132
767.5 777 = -1.80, 127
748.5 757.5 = -2.99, 131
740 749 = -3.62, 132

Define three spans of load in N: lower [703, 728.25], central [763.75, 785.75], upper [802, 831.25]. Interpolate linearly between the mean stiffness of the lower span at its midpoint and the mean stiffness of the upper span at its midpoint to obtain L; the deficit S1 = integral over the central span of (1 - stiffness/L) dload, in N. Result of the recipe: -3.9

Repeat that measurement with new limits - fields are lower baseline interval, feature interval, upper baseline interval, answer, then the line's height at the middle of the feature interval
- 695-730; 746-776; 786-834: -4.6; 112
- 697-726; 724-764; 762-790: -3.4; 111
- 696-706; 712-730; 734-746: 7.7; 127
